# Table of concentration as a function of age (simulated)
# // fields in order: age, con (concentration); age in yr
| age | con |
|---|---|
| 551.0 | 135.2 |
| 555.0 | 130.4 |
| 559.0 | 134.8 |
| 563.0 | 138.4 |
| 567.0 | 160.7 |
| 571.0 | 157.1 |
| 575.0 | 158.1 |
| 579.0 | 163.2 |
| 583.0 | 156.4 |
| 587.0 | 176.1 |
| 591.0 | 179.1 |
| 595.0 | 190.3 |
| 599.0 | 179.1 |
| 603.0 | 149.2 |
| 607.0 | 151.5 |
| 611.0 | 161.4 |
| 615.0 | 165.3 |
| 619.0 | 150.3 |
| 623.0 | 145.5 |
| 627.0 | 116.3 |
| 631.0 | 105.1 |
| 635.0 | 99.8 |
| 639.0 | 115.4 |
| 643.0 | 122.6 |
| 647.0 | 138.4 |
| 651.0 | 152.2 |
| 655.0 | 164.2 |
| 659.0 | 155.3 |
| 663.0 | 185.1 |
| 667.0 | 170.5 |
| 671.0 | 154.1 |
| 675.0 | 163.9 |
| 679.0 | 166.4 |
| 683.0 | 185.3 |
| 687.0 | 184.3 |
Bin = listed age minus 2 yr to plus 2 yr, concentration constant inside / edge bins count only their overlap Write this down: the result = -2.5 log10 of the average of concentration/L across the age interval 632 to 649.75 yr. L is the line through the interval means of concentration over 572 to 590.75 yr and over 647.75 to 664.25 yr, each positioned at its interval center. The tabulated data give 0.33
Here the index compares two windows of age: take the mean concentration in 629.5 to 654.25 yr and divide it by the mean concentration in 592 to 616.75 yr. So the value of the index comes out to 0.75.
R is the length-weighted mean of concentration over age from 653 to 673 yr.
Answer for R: 166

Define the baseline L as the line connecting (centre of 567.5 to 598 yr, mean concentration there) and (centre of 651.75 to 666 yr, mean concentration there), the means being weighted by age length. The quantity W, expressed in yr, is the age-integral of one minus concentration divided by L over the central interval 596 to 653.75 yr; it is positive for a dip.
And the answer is 9.3 yr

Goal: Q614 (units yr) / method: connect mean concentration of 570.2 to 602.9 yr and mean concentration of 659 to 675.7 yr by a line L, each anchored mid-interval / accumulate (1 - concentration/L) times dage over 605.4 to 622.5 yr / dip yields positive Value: 1.2 yr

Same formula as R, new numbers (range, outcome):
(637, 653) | 132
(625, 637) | 107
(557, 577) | 150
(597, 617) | 161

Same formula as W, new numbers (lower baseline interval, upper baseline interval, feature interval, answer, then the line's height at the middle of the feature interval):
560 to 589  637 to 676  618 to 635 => 3.25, 154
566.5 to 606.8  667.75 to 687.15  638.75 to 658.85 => 3.15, 169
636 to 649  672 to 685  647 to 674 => -2.78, 147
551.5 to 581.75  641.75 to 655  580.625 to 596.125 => -2.90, 147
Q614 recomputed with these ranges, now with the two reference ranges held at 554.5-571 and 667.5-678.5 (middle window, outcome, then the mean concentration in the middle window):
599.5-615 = -0.70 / 158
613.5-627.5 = 0.60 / 147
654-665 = -0.63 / 169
